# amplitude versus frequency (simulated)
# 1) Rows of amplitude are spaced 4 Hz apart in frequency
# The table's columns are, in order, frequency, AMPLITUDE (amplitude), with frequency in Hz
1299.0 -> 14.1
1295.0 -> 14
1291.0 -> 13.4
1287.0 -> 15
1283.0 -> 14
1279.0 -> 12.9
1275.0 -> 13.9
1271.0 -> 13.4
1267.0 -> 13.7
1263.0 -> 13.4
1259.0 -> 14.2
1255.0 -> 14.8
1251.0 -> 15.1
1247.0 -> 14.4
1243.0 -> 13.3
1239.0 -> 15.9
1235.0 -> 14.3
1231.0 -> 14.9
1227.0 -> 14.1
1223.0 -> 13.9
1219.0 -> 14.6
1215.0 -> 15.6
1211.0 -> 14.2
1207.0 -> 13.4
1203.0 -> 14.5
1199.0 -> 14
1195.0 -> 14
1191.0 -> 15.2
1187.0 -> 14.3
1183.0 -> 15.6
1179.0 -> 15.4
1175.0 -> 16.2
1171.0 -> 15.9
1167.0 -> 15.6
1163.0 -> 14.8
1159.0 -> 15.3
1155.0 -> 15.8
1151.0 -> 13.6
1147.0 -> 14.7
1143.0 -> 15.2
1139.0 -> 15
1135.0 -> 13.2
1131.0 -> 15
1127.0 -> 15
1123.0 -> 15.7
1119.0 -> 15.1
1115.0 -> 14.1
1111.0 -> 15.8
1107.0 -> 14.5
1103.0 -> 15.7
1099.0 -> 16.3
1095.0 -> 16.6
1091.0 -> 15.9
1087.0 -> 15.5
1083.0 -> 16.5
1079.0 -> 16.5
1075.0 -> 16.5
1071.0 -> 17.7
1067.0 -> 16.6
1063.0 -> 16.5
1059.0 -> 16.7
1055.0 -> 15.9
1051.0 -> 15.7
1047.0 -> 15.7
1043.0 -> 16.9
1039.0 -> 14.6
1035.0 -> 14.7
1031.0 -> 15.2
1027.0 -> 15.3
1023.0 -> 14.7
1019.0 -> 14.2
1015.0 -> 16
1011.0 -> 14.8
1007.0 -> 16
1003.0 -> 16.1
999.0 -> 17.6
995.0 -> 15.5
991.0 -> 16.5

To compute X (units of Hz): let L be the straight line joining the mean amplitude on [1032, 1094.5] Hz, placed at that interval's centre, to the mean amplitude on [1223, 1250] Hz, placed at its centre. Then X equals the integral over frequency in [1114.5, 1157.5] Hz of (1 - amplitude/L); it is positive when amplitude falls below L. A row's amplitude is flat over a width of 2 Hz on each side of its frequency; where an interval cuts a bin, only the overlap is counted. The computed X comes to 1.8 Hz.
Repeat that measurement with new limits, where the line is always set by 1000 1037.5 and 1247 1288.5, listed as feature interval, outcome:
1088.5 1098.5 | -0.9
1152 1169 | -0.8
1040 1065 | -1.8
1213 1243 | -0.9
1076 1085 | -0.9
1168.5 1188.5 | -1.4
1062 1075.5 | -1.7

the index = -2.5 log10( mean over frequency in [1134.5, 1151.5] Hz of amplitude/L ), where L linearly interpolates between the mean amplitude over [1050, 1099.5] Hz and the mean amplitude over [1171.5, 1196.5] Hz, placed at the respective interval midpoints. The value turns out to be 0.08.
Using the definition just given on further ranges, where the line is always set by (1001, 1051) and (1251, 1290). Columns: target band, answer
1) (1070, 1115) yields -0.07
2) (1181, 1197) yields -0.03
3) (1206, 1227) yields -0.01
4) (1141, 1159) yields -0.02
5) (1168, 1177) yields -0.10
